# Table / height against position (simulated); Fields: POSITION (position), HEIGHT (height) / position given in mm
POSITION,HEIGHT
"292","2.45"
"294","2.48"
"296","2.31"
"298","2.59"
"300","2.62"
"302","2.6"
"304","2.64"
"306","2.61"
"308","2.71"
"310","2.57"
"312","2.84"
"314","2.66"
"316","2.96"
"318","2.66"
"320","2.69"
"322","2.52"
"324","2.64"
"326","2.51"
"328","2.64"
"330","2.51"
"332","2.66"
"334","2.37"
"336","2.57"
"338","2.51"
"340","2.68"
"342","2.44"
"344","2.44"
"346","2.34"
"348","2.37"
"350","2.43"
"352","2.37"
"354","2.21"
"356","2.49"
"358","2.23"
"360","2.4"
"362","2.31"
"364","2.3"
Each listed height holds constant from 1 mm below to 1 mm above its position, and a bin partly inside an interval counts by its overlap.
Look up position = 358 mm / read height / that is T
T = 2.23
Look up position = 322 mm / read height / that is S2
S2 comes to 2.52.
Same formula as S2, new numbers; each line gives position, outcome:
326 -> 2.51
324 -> 2.64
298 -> 2.59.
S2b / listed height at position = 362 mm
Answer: 2.31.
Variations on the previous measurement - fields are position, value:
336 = 2.57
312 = 2.84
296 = 2.31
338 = 2.51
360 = 2.4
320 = 2.69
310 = 2.57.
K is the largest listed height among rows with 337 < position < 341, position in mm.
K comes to 2.68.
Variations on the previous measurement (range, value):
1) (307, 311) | 2.71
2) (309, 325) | 2.96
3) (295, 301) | 2.62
